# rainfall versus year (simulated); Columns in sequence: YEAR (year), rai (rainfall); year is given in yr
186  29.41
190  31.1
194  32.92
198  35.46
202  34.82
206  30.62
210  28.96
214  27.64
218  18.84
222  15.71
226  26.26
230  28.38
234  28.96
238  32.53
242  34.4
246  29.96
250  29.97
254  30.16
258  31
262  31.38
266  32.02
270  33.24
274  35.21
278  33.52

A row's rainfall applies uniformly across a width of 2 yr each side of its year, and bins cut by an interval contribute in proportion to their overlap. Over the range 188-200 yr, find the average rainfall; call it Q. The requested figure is 33.2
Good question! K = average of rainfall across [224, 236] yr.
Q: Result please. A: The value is 27.9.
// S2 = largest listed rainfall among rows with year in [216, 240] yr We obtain 32.53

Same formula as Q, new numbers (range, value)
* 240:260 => 31.1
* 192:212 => 32.6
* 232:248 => 31.5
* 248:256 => 30.1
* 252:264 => 30.8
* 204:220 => 26.5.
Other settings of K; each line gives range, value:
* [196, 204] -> 35.1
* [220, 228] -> 21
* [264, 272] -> 32.6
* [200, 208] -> 32.7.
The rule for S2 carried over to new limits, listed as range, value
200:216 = 34.82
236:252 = 34.4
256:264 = 31.38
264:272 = 33.24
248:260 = 31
